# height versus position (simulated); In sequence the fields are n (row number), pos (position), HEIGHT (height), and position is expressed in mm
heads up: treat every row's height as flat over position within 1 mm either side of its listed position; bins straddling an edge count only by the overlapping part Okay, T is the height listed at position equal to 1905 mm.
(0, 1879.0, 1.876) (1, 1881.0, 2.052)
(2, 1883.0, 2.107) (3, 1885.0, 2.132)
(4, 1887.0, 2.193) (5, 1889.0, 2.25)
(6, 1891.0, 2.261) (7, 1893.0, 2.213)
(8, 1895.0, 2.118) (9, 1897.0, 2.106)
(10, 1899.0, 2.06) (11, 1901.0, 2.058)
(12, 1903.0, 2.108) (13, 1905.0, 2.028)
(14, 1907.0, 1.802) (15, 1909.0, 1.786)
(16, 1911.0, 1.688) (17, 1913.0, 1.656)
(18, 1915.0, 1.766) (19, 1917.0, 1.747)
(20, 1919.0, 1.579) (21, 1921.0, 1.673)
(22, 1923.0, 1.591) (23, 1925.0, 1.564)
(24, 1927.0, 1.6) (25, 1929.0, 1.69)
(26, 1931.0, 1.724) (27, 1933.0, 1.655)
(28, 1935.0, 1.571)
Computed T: 2.028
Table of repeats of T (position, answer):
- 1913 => 1.656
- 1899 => 2.06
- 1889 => 2.25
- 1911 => 1.688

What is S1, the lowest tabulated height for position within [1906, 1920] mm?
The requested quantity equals 1.579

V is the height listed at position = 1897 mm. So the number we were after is 2.106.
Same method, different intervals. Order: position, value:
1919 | 1.579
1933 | 1.655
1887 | 2.193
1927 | 1.6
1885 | 2.132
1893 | 2.213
